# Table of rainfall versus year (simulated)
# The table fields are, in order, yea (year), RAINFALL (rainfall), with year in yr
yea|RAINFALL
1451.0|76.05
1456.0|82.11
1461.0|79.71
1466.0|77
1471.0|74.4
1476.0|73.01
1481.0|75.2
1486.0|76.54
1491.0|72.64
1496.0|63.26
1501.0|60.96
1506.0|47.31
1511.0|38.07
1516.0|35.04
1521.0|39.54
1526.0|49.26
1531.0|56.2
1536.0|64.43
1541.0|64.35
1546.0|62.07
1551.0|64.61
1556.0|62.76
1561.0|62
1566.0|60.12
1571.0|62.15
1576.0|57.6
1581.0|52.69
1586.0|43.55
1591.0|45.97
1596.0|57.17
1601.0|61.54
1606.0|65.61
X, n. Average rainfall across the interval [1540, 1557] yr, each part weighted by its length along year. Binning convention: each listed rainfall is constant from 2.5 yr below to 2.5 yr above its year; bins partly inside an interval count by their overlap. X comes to 63.4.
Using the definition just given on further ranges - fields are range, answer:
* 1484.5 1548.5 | 55.8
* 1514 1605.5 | 55.9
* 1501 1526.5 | 43.1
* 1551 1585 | 59.2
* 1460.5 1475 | 76.3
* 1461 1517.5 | 64.3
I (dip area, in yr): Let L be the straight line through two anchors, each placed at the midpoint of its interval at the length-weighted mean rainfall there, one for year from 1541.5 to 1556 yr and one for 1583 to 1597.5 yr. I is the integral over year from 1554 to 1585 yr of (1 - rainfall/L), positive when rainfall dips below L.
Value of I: -1.54 yr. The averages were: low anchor 63.4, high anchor 48.5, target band 58.7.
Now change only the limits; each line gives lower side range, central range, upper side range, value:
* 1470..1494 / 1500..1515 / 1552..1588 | 5.0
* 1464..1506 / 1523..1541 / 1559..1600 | 1.6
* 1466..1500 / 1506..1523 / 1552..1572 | 7.3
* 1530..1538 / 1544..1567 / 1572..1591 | -2.4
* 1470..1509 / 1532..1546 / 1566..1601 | -0.6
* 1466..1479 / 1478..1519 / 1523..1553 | 6.3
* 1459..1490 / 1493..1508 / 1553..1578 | 2.9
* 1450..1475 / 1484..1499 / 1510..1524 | -3.6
